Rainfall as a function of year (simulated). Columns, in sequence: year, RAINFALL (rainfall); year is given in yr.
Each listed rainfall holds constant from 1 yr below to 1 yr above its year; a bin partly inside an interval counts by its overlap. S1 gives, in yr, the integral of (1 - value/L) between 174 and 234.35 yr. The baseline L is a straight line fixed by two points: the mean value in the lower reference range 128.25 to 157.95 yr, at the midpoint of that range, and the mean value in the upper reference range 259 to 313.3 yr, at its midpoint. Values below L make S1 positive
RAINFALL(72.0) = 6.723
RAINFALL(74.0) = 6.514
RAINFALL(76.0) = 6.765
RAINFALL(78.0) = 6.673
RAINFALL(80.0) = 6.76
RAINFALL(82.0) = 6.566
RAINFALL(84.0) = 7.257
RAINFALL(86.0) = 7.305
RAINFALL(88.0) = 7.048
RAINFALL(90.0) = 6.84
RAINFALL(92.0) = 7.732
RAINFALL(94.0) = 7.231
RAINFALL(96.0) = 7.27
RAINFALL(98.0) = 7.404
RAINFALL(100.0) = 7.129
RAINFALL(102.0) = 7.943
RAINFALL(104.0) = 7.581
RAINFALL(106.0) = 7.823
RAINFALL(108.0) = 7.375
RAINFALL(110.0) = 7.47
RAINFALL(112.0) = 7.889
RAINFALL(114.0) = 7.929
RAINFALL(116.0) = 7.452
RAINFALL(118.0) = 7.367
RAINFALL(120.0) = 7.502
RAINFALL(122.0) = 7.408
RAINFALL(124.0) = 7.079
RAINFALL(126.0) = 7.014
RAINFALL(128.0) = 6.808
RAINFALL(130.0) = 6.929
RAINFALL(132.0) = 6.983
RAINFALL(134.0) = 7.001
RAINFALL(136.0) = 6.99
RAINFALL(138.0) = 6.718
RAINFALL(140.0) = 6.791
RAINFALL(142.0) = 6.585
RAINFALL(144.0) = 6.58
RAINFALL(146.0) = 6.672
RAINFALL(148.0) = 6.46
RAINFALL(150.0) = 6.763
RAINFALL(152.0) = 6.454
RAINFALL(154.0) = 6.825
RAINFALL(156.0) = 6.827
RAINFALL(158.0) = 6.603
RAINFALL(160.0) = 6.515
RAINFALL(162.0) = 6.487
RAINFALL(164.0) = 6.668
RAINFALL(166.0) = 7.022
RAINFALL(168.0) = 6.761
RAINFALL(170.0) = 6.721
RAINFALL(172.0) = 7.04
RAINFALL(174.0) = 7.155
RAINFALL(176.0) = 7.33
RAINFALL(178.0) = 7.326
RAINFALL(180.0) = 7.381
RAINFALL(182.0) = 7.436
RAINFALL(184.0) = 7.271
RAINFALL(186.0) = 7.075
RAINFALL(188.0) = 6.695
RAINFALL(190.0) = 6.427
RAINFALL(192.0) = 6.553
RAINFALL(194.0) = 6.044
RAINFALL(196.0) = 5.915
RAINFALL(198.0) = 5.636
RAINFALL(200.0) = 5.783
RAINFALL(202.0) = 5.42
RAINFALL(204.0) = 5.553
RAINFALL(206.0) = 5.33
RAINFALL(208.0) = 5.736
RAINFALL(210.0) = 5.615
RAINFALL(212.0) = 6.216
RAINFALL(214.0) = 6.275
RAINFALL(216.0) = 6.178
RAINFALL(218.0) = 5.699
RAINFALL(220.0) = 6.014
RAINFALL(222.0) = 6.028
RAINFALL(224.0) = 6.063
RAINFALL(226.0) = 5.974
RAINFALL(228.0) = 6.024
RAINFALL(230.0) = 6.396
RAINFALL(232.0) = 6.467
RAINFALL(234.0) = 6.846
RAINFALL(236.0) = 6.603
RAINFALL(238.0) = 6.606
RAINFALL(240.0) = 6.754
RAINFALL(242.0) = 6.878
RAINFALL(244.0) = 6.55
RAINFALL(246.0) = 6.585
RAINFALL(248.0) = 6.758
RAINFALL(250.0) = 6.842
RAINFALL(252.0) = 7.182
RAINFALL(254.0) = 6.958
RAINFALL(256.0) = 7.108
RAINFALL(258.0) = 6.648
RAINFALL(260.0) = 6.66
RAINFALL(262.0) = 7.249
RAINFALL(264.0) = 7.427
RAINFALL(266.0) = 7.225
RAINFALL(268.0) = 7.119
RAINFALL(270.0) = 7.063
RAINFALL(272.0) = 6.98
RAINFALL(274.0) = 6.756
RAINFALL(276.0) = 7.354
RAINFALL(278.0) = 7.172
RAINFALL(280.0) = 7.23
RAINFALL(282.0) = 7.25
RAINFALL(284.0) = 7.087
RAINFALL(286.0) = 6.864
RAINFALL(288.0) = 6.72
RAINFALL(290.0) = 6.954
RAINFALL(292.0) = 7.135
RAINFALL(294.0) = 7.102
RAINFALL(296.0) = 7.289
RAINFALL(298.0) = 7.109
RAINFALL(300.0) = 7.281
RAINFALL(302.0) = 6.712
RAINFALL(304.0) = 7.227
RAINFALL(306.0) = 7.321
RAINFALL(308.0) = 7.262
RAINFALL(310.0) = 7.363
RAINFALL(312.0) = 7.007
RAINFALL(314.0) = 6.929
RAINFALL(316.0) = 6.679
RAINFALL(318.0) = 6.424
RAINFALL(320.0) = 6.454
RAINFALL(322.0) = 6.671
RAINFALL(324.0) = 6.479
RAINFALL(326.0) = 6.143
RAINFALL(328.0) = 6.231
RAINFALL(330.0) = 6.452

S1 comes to 5.27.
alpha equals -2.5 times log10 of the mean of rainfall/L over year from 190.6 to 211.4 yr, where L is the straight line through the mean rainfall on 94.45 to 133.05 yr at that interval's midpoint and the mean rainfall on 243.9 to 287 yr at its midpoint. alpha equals 0.234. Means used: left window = 7.38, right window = 7.01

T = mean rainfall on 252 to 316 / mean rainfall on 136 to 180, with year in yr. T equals 1.04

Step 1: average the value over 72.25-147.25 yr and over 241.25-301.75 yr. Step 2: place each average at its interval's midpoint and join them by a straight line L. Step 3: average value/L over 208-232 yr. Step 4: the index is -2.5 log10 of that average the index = 0.17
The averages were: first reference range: 7.14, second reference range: 7.01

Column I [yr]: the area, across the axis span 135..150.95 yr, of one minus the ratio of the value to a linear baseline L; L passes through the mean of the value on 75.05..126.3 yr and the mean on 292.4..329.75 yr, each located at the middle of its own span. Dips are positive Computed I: 1.2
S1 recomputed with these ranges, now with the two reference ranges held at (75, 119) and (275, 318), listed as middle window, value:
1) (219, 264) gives 3.3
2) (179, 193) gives 0.4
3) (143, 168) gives 2.0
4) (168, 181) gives 0.2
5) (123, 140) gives 0.8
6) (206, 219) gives 2.3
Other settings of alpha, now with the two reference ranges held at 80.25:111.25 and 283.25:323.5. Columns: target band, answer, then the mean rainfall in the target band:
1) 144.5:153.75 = 0.098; 6.61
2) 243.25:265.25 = 0.022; 6.91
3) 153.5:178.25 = 0.054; 6.85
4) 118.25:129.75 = 0.017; 7.16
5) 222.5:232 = 0.157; 6.15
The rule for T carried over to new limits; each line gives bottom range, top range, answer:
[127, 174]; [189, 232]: 0.88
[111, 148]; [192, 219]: 0.82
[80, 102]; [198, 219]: 0.80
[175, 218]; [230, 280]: 1.09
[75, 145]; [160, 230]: 0.89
